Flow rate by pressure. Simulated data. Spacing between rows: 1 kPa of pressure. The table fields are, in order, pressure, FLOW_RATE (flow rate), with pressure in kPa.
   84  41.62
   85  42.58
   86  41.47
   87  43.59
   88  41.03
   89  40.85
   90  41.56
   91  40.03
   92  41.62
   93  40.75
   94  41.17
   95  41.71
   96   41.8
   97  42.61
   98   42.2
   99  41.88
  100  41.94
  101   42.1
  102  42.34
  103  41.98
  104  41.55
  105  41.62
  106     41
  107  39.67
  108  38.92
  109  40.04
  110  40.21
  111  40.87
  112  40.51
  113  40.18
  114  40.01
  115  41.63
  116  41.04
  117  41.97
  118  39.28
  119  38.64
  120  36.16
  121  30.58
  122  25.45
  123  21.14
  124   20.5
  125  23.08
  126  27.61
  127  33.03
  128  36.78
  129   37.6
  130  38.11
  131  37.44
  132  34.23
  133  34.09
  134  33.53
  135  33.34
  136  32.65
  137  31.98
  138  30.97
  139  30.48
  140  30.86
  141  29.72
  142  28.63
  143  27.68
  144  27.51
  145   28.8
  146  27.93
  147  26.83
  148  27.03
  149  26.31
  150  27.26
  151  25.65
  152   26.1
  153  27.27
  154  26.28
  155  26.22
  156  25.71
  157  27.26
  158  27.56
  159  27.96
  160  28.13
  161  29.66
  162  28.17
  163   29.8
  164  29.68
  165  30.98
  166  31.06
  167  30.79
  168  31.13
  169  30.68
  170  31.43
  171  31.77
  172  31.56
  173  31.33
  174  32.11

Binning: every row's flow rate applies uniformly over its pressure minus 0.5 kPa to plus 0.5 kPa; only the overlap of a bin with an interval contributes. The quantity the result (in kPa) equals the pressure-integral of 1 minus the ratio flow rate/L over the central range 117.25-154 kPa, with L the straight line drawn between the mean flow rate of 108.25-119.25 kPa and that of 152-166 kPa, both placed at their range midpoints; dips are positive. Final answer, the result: 4.3 kPa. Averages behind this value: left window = 40.4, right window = 28.1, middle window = 30.4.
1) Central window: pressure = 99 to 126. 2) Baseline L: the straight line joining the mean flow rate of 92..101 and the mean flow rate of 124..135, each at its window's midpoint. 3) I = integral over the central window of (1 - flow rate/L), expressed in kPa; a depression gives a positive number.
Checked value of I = 0.3 kPa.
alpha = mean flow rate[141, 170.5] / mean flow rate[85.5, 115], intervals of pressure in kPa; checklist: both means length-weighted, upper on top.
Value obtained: 0.7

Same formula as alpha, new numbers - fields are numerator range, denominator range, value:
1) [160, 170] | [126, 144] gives 0.92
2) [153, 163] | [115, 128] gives 0.86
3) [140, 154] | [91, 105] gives 0.66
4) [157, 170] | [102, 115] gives 0.73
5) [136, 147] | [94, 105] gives 0.70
